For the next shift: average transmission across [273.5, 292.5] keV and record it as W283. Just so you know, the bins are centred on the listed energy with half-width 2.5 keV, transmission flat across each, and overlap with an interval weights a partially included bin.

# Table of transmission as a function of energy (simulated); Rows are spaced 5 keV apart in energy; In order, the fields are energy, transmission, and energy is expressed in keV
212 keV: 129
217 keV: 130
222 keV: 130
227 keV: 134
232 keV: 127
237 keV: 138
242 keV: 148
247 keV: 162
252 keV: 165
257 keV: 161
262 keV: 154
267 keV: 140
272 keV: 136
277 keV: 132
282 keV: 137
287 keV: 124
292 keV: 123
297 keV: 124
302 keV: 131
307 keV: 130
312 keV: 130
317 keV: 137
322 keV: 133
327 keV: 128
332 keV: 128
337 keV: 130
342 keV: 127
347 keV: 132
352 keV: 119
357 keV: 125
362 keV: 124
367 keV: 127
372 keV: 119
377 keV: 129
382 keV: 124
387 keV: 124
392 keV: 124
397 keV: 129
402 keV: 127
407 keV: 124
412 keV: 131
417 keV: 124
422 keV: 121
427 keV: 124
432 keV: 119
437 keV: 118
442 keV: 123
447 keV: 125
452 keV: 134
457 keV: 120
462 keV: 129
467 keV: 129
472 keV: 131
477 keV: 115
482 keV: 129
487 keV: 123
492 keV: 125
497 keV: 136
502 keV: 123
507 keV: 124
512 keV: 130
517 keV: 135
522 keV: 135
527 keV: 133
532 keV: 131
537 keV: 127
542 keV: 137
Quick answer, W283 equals 130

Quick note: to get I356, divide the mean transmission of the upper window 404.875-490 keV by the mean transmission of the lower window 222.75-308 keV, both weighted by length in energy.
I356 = 0.9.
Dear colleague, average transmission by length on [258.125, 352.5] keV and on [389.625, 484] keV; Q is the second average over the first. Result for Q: 0.9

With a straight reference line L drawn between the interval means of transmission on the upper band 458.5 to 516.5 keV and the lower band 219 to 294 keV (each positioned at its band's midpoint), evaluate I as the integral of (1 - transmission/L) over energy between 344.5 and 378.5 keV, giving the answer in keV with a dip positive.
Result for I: 2.4 keV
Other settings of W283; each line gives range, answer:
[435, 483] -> 125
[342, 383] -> 125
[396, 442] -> 124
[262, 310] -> 132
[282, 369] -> 128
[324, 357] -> 127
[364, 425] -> 125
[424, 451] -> 122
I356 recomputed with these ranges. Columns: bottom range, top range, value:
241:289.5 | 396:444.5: 0.85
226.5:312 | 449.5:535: 0.92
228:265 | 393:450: 0.83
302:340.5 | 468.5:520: 0.97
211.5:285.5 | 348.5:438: 0.88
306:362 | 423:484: 0.97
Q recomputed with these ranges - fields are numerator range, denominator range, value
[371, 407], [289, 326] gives 0.97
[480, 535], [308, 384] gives 1.01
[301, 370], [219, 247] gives 0.93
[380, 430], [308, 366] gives 0.97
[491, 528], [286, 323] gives 1.01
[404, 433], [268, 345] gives 0.95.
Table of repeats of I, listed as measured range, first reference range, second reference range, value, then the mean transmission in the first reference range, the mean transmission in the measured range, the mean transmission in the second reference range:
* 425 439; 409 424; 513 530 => 0.71 keV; 125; 120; 134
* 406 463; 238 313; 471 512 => 2.34 keV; 140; 124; 126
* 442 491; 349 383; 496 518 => 0.57 keV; 124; 126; 129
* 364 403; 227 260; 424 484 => 2.19 keV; 149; 125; 125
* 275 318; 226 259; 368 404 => 3.10 keV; 148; 130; 125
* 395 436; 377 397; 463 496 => 0.29 keV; 125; 125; 126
